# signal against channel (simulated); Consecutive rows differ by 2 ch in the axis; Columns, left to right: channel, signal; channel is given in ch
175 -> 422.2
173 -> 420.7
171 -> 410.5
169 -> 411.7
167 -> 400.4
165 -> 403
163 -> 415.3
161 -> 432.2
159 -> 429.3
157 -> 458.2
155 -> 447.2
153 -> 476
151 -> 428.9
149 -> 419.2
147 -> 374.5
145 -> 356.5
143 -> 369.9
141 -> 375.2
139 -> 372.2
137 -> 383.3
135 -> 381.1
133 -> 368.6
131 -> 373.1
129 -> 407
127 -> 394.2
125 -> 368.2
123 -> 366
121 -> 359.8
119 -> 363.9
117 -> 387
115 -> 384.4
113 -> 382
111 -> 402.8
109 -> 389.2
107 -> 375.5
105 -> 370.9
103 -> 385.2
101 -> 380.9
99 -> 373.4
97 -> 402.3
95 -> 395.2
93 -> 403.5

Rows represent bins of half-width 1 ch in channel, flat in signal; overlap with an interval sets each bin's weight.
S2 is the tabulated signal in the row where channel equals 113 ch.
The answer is 382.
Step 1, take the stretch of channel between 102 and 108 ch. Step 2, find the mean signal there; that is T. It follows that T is 377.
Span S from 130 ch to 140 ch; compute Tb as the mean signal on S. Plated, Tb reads 376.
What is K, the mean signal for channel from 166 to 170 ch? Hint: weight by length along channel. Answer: 406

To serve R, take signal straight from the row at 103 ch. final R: 385.2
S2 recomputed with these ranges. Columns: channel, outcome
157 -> 458.2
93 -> 403.5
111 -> 402.8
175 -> 422.2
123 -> 366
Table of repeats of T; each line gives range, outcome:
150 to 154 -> 452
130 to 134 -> 371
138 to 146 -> 368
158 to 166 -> 420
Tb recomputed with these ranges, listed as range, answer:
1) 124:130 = 390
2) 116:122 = 370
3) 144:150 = 383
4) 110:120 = 384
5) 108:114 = 391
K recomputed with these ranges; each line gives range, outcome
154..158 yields 453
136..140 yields 378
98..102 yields 377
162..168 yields 406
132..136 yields 375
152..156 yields 462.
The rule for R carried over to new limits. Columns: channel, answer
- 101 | 380.9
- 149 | 419.2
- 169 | 411.7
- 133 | 368.6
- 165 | 403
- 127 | 394.2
